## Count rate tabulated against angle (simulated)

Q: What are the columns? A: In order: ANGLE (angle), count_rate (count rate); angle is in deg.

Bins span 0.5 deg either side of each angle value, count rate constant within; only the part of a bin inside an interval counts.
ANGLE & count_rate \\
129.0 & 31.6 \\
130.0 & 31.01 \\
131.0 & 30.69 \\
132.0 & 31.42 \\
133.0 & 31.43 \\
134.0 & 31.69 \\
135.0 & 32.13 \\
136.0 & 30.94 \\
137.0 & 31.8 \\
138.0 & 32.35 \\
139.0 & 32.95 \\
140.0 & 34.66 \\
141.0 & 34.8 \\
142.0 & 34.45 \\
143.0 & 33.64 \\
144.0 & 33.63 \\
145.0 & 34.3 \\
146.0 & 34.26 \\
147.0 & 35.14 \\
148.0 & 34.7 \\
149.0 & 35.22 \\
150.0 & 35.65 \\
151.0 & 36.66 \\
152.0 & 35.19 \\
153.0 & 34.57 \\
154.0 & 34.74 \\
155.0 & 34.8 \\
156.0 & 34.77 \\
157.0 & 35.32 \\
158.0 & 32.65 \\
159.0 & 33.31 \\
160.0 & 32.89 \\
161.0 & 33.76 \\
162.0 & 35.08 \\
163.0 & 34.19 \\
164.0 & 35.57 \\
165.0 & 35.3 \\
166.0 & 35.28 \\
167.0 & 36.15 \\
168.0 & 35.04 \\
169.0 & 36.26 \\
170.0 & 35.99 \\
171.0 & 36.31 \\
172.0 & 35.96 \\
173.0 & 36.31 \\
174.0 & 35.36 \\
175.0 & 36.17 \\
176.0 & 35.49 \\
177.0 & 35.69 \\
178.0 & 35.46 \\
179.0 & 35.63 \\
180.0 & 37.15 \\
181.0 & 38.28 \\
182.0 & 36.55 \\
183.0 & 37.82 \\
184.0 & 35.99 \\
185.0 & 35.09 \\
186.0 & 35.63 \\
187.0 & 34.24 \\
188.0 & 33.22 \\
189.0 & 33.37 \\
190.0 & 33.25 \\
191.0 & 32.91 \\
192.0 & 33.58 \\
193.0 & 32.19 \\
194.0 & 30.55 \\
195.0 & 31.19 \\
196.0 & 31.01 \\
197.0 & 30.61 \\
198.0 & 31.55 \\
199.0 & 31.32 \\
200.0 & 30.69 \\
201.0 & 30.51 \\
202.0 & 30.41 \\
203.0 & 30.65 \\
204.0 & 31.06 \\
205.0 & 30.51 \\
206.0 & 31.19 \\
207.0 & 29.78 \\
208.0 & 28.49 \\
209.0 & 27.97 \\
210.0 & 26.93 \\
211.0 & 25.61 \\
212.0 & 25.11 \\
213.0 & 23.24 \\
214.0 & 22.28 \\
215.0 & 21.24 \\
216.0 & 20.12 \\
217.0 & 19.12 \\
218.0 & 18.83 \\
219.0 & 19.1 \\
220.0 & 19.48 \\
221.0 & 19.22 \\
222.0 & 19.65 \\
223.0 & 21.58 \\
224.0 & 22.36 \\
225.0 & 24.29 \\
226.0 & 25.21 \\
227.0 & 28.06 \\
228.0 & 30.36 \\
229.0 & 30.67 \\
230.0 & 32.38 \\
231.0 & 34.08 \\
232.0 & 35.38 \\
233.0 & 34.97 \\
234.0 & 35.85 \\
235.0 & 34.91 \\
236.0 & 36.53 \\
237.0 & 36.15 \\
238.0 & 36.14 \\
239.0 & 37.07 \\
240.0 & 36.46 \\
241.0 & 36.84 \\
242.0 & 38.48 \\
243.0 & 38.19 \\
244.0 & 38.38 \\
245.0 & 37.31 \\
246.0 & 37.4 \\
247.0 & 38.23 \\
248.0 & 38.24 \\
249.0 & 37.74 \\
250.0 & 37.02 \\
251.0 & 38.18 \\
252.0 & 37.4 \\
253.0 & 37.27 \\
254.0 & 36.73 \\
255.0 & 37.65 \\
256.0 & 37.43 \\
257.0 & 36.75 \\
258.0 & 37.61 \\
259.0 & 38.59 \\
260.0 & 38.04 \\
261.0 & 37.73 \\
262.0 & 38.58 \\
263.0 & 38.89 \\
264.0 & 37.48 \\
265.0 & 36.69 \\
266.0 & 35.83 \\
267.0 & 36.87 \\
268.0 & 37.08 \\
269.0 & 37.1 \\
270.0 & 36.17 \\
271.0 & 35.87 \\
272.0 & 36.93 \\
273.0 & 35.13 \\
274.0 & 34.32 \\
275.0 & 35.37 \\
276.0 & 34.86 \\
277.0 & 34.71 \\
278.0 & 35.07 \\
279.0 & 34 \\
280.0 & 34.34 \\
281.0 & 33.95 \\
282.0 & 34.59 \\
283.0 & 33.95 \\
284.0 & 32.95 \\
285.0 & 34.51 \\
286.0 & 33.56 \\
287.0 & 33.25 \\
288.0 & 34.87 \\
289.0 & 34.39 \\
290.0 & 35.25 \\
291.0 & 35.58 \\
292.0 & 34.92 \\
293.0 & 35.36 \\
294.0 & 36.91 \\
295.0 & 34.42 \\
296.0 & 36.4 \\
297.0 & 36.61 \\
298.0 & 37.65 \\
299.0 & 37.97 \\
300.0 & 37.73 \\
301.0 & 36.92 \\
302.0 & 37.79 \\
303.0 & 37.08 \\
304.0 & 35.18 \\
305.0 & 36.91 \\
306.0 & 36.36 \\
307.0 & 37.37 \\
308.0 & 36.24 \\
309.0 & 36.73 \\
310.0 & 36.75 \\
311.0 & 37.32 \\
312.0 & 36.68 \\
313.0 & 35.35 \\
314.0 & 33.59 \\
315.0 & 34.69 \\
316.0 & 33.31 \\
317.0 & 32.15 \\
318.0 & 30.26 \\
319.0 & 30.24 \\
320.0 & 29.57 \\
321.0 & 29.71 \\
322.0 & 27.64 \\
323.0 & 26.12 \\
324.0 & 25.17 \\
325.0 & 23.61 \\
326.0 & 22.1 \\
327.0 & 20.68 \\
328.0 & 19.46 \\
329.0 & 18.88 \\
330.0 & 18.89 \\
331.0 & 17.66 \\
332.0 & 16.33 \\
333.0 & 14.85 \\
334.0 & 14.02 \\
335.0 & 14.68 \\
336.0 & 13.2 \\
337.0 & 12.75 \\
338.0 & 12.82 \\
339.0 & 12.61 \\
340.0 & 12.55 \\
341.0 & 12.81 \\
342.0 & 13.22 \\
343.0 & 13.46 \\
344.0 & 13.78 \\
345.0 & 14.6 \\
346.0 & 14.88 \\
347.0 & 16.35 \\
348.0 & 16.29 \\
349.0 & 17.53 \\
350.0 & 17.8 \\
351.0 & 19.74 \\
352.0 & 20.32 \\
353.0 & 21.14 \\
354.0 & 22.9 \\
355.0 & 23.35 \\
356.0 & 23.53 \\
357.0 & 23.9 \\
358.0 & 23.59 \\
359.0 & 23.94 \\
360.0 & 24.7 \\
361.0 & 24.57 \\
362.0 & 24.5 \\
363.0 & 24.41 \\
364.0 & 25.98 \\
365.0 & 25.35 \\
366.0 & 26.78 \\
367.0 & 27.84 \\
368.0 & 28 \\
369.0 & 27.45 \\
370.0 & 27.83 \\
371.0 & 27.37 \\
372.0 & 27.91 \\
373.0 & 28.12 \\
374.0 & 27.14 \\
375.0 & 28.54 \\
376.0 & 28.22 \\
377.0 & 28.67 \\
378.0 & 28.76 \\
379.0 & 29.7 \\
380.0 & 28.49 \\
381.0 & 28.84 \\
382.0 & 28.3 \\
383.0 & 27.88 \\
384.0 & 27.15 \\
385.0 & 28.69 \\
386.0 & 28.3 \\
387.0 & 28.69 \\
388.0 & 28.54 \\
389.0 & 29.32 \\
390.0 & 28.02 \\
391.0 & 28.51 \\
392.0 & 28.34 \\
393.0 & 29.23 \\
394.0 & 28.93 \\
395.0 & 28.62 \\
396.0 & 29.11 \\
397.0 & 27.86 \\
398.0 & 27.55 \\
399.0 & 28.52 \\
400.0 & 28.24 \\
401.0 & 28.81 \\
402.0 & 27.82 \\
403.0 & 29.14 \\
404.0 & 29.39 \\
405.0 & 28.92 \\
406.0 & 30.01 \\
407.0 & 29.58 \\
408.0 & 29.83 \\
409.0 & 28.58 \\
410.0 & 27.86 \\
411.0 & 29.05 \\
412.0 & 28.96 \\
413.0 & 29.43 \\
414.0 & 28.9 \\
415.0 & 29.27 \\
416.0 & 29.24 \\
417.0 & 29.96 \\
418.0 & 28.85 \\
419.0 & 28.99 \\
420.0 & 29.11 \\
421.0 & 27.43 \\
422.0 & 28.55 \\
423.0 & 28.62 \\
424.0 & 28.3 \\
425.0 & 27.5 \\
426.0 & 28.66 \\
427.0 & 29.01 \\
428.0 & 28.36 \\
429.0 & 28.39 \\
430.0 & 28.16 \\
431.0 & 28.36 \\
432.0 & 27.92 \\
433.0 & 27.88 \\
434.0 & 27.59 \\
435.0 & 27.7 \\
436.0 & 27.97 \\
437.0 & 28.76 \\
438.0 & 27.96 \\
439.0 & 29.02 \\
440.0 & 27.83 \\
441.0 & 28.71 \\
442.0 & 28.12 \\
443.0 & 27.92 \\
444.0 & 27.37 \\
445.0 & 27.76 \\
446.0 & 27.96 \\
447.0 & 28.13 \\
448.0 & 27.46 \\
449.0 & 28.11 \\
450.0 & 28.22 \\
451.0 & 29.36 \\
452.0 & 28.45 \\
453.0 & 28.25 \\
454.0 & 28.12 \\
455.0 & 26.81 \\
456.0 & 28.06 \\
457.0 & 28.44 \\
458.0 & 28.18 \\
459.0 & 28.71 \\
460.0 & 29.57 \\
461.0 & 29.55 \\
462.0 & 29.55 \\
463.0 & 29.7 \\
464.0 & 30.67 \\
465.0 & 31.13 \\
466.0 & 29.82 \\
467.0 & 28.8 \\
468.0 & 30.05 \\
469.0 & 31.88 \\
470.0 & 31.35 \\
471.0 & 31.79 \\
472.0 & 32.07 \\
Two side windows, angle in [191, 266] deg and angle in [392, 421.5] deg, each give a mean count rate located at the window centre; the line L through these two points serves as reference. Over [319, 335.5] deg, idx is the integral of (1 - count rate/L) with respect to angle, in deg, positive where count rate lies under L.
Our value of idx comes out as 4.8 deg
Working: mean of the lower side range 31.8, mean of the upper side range 28.9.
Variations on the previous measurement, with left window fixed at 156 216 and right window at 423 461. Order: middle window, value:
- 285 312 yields -4.8 deg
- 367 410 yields 1.0 deg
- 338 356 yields 7.9 deg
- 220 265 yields -3.9 deg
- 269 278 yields -1.3 deg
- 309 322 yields -1.2 deg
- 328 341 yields 6.5 deg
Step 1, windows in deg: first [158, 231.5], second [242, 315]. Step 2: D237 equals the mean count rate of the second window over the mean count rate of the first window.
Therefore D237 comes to 1.18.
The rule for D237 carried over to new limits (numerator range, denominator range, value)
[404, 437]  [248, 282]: 0.78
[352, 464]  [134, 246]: 0.86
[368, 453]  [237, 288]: 0.78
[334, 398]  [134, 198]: 0.68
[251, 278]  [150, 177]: 1.05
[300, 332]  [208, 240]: 1.12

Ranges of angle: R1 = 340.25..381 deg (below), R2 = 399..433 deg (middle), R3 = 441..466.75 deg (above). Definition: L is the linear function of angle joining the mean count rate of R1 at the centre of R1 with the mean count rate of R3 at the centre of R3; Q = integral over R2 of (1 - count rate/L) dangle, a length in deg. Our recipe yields -3.08 deg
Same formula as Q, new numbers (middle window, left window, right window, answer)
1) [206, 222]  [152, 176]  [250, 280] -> 5.6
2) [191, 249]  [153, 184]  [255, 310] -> 9.2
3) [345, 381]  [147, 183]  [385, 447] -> 6.7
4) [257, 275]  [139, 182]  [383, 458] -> -2.5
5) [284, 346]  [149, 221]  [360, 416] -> 3.4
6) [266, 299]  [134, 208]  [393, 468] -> -3.8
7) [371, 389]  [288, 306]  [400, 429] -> 1.5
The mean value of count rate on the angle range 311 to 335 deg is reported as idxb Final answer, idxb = 25.7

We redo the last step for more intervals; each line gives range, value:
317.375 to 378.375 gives 21.8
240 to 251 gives 37.7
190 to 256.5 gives 30.9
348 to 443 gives 27.4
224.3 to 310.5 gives 35.7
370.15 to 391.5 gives 28.3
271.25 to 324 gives 34.6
